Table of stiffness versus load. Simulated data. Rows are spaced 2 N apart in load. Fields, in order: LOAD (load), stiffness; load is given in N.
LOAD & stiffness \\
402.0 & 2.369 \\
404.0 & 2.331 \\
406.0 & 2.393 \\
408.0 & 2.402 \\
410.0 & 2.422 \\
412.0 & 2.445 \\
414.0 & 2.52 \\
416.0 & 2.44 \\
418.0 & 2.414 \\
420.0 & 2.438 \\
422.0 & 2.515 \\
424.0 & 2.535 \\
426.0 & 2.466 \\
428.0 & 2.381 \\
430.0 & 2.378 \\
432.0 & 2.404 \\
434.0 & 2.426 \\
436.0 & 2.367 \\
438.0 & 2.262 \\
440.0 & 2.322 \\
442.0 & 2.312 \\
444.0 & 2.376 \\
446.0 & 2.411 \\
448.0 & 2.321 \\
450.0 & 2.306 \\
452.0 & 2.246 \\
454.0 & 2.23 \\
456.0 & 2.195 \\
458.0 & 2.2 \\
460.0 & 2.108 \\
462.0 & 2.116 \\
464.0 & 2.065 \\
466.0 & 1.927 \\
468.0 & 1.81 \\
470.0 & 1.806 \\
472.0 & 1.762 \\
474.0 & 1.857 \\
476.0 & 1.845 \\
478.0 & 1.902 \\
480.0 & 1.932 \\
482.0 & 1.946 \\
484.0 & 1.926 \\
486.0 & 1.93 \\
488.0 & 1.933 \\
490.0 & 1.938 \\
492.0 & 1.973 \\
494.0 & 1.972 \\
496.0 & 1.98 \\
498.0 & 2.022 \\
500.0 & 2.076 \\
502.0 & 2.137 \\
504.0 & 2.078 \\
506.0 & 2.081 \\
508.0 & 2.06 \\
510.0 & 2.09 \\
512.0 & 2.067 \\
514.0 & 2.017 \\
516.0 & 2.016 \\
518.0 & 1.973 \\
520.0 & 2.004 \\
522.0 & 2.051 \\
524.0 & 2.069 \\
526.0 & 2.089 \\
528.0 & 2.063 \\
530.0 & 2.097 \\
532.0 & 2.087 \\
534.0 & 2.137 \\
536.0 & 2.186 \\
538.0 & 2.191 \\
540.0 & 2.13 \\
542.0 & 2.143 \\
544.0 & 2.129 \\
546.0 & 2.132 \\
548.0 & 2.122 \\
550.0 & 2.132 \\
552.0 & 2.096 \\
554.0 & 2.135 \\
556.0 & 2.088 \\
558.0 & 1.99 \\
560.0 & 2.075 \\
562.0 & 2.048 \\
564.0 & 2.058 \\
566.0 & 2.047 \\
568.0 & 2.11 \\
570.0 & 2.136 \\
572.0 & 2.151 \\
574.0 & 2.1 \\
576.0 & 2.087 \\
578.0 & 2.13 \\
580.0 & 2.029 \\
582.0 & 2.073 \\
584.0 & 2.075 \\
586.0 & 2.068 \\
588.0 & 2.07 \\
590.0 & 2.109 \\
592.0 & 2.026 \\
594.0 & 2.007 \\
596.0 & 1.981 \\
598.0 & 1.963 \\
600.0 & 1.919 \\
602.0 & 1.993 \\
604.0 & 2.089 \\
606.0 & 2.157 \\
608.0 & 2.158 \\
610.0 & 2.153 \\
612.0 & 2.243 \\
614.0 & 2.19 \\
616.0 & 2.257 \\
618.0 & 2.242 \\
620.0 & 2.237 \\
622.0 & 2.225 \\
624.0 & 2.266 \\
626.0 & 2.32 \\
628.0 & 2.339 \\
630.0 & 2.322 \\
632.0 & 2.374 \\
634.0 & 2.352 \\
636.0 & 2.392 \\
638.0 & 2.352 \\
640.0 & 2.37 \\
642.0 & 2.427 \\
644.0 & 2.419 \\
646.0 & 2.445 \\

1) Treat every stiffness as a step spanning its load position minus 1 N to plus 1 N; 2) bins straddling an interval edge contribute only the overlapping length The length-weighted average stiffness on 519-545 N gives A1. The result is 2.11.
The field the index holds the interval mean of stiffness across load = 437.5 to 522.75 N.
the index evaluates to 2.06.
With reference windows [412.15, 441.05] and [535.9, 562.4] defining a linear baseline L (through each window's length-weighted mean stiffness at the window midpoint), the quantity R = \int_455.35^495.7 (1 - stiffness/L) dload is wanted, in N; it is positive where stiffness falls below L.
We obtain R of 6.01 N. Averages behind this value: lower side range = 2.42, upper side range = 2.11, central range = 1.96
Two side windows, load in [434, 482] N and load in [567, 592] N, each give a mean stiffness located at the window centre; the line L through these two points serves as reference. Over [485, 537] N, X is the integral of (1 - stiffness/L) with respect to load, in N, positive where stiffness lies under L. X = 1.58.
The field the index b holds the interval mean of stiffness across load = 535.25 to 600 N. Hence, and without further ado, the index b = 2.09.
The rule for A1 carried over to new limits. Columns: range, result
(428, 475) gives 2.19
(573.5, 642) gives 2.17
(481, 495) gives 1.95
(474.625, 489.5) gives 1.92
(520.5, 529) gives 2.06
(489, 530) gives 2.04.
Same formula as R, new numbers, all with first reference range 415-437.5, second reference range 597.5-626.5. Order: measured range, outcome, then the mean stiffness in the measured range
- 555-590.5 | 2.21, 2.08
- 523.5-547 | 1.55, 2.12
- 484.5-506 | 2.99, 2.01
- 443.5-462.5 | 1.11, 2.25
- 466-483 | 3.59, 1.86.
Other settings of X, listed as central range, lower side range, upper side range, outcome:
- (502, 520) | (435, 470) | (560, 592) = 0.79 N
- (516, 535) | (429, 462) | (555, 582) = 0.84 N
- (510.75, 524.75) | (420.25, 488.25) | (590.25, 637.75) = 0.94 N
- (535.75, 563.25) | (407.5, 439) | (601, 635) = 2.25 N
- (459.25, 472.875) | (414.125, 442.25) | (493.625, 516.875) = 1.80 N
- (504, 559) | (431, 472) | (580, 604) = 0.37 N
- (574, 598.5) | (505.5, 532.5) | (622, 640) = 1.84 N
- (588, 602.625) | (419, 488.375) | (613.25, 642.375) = 1.79 N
